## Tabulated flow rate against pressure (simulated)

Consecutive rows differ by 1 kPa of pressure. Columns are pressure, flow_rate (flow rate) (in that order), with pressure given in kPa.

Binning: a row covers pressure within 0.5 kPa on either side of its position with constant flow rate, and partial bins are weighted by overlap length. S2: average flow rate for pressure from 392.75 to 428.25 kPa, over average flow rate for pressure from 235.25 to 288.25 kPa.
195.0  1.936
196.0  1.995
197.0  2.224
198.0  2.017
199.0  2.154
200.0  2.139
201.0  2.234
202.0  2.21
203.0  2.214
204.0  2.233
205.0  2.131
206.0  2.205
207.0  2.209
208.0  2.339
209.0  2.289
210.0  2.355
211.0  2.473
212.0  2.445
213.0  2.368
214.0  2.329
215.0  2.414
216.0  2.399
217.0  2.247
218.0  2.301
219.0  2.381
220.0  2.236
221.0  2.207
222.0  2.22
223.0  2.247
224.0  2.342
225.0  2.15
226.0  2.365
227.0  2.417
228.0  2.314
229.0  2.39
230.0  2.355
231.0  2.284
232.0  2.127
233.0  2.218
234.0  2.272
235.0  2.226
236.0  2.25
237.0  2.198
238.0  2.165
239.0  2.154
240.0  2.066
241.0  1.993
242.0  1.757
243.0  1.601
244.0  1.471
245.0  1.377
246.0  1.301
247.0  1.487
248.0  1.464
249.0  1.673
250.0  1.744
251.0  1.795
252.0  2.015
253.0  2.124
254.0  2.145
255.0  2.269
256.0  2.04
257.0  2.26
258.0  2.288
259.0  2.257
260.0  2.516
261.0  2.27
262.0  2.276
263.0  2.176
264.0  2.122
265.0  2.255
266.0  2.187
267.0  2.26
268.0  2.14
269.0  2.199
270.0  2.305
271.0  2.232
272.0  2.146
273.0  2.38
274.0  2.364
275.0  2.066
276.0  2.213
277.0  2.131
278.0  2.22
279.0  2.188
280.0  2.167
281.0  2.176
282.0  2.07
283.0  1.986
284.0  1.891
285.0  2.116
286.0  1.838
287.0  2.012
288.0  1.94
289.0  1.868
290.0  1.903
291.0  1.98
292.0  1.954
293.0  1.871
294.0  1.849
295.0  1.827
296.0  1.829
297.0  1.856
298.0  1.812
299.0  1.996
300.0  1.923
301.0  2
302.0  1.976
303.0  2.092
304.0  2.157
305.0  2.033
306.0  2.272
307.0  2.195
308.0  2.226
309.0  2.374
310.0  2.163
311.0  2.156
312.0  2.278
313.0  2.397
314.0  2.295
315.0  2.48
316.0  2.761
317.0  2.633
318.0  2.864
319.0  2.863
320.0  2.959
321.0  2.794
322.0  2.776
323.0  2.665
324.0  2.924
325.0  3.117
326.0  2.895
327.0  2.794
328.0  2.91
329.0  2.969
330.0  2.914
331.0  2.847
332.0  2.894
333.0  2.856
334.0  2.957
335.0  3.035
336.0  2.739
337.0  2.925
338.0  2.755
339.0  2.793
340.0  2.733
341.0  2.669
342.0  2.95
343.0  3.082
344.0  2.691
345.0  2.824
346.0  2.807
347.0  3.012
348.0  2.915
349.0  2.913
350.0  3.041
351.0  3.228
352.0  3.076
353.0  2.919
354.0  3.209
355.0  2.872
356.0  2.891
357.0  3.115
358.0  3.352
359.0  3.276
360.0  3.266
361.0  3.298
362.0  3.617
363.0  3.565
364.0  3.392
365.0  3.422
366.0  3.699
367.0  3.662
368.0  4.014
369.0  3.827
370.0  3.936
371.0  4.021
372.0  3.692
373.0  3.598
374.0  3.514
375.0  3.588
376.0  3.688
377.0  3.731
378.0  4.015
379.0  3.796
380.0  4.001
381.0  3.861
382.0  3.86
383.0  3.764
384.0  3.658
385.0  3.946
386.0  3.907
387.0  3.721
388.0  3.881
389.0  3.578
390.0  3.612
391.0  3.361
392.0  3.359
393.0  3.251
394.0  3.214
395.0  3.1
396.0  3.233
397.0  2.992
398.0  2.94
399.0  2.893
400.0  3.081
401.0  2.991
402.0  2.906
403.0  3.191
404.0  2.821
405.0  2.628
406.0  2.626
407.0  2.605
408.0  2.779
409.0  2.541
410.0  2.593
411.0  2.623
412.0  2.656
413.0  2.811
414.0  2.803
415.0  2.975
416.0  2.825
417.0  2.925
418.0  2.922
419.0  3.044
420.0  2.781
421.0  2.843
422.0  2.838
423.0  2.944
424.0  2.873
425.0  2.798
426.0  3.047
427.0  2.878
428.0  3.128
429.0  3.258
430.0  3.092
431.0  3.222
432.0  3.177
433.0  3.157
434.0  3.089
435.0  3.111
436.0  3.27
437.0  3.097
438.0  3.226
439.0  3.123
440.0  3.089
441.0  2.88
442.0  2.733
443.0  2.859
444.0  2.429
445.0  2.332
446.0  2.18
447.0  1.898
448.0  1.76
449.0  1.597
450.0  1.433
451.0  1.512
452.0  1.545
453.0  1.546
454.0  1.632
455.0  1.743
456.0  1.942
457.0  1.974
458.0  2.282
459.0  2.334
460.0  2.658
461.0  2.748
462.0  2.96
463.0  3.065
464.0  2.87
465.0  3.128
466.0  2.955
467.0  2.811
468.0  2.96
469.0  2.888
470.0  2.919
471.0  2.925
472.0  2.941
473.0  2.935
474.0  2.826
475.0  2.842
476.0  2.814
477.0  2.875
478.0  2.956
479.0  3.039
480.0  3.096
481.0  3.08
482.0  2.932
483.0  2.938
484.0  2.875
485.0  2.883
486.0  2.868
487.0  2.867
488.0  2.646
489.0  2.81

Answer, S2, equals 1.41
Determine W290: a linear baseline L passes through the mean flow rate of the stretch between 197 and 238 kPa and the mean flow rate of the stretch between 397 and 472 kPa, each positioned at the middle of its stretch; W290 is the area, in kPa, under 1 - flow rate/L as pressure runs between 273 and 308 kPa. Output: 5.6 kPa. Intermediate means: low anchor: 2.27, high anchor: 2.7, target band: 2.03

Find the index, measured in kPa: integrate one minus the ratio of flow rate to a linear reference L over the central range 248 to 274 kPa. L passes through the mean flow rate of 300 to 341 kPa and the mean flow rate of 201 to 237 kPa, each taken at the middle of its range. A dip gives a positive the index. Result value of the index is 2.9 kPa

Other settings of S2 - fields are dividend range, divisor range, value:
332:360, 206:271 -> 1.37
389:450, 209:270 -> 1.34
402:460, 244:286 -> 1.27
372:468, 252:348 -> 1.24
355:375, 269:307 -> 1.72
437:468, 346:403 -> 0.70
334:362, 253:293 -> 1.39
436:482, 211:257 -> 1.23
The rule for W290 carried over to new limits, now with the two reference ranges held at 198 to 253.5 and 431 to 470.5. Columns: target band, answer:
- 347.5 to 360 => -3.75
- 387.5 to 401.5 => -4.64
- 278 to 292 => 1.38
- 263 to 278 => -0.02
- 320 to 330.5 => -2.58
